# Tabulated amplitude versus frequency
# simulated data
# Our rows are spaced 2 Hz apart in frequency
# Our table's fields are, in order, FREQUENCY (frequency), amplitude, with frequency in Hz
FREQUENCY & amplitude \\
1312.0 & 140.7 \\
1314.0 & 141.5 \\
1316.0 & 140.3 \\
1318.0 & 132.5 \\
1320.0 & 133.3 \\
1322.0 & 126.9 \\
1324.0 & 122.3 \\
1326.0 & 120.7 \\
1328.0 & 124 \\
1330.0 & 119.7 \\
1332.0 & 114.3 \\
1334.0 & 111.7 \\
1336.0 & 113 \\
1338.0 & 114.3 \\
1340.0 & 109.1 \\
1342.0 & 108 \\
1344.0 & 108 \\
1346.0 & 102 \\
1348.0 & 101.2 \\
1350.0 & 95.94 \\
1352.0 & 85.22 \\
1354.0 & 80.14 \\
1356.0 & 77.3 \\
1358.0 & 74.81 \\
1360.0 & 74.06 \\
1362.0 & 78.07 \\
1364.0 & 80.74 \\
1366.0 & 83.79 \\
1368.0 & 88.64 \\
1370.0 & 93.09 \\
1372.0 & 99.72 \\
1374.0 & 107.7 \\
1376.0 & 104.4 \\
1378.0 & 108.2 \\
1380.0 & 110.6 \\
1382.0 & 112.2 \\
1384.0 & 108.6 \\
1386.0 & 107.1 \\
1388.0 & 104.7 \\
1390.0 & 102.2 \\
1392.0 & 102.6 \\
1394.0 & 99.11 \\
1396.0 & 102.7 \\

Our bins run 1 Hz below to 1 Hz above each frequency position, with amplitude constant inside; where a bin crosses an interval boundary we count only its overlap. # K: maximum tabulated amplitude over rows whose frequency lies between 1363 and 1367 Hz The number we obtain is 83.79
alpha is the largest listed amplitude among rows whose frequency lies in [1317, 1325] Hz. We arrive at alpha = 133.3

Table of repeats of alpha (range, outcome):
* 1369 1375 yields 107.7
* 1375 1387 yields 112.2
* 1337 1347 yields 114.3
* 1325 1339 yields 124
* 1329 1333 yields 119.7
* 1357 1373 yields 99.72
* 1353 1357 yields 80.14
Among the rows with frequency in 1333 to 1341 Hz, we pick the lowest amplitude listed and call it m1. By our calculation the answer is 109.1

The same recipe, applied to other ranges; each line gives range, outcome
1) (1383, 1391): 102.2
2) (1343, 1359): 74.81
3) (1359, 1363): 74.06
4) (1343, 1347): 102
